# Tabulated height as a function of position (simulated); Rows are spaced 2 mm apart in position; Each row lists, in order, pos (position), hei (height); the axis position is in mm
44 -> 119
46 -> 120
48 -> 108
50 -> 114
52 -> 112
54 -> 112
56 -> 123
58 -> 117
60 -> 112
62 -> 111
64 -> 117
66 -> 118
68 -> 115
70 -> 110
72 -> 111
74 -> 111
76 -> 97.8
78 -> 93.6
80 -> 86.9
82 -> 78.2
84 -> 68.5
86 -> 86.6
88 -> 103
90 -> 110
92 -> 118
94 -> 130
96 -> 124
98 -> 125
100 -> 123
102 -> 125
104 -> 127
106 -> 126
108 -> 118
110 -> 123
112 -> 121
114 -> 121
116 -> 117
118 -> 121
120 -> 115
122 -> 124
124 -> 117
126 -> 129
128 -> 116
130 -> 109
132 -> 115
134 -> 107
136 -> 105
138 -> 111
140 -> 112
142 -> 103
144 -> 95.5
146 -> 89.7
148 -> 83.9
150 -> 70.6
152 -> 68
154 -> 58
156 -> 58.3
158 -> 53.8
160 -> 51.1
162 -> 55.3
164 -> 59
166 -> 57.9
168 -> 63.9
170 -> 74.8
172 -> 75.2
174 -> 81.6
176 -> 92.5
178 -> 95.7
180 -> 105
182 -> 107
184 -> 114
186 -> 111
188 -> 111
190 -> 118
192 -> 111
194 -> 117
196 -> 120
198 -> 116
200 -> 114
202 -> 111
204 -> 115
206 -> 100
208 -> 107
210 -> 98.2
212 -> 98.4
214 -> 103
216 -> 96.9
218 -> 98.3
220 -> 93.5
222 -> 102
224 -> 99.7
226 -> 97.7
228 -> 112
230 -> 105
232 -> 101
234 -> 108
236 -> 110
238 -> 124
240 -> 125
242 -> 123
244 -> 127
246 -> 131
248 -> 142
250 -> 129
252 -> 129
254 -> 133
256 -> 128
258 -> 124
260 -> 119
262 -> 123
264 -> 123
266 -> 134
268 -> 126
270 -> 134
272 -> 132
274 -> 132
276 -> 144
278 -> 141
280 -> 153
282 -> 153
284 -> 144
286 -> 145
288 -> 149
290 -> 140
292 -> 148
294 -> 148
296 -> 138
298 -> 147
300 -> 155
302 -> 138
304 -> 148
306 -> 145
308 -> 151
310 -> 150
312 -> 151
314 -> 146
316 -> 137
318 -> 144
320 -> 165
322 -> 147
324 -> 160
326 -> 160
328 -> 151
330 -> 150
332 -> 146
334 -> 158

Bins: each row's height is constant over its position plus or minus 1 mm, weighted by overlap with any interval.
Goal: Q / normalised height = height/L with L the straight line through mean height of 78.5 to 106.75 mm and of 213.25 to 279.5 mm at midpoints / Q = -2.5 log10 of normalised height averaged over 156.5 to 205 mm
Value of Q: 0.24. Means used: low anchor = 109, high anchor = 120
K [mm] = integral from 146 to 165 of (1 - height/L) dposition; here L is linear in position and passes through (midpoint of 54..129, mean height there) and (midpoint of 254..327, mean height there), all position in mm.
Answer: 9.1 mm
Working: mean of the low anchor 113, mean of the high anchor 142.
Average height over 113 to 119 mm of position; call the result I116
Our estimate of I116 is 120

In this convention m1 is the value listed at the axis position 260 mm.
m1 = 119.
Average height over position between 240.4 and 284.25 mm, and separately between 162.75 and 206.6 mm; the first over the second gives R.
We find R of 1.35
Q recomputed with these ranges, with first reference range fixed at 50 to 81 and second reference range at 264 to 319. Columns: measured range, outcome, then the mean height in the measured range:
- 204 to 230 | 0.29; 101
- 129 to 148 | 0.16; 104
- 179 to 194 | 0.15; 111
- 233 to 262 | 0.10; 125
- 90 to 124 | -0.05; 122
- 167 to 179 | 0.48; 80.6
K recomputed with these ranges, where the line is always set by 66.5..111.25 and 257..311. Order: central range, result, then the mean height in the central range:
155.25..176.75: 9.94 mm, 65.5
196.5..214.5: 2.88 mm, 107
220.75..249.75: 3.86 mm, 115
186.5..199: 1.05 mm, 115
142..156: 4.82 mm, 78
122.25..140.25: 0.36 mm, 114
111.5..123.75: -0.58 mm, 120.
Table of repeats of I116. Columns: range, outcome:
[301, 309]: 146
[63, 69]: 117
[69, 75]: 111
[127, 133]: 113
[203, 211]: 105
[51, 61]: 115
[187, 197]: 115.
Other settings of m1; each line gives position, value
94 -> 130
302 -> 138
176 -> 92.5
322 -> 147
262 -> 123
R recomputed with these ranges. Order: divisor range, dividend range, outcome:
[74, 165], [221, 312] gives 1.30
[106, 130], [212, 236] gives 0.85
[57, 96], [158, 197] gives 0.85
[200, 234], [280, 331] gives 1.44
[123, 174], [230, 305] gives 1.56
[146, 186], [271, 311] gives 1.90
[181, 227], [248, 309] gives 1.29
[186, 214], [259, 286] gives 1.23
